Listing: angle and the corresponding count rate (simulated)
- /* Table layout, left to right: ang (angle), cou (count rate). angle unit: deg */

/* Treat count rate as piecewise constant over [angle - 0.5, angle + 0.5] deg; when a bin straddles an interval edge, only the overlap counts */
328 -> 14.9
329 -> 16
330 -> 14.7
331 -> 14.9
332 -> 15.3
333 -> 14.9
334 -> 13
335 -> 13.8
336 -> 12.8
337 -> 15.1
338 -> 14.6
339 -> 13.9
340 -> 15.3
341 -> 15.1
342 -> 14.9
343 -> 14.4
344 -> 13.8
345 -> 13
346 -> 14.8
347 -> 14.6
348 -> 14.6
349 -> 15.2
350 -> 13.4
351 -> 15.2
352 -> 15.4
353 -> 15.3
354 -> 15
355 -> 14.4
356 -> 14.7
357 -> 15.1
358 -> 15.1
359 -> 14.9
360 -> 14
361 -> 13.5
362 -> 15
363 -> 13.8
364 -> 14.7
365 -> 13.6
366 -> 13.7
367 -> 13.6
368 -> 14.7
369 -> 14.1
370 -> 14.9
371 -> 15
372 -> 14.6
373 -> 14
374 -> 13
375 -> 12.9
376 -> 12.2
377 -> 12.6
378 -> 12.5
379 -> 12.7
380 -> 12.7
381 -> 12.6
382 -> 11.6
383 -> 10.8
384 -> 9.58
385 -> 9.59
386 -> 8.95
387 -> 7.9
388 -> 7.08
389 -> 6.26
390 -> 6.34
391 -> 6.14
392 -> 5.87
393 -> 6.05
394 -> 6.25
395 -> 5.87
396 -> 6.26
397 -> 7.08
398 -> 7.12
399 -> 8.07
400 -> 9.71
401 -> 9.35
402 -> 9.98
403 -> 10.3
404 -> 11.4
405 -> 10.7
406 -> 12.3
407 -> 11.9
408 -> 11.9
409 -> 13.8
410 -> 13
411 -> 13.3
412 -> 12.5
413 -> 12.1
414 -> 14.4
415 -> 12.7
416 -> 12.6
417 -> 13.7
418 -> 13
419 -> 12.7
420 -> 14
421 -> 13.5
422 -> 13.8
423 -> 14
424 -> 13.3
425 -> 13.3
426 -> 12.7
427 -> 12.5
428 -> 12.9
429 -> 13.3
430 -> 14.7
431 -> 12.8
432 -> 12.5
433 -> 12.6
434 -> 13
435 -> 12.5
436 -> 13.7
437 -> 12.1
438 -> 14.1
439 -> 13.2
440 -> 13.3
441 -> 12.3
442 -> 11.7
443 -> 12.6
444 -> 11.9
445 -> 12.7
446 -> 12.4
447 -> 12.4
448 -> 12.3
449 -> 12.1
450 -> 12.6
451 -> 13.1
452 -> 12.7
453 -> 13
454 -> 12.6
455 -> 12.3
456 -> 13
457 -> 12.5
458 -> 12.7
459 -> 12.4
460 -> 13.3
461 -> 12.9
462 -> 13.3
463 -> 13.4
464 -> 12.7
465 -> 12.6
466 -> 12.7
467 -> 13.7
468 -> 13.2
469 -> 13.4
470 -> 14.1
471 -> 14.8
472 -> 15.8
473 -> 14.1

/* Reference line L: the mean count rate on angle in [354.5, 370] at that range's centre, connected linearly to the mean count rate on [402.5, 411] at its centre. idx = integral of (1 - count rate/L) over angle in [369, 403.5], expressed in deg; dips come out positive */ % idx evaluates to 8.5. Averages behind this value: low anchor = 14.3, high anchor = 12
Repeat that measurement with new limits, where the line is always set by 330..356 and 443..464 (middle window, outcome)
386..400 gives 7.01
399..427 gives 2.04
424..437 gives 0.05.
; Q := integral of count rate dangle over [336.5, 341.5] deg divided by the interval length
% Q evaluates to 14.8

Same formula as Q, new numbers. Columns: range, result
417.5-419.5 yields 12.8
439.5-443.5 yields 12.5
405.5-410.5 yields 12.6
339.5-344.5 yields 14.7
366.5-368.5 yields 14.1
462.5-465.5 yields 12.9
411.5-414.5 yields 13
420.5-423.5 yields 13.8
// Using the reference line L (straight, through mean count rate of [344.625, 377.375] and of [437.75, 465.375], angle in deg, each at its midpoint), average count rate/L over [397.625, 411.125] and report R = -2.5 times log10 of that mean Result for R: 0.23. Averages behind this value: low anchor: 14.3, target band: 10.9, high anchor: 12.7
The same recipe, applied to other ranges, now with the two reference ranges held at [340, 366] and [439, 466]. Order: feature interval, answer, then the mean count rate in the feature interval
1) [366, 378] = 0.04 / 13.7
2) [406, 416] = 0.05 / 12.8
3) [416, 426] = -0.01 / 13.4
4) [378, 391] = 0.40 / 9.65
